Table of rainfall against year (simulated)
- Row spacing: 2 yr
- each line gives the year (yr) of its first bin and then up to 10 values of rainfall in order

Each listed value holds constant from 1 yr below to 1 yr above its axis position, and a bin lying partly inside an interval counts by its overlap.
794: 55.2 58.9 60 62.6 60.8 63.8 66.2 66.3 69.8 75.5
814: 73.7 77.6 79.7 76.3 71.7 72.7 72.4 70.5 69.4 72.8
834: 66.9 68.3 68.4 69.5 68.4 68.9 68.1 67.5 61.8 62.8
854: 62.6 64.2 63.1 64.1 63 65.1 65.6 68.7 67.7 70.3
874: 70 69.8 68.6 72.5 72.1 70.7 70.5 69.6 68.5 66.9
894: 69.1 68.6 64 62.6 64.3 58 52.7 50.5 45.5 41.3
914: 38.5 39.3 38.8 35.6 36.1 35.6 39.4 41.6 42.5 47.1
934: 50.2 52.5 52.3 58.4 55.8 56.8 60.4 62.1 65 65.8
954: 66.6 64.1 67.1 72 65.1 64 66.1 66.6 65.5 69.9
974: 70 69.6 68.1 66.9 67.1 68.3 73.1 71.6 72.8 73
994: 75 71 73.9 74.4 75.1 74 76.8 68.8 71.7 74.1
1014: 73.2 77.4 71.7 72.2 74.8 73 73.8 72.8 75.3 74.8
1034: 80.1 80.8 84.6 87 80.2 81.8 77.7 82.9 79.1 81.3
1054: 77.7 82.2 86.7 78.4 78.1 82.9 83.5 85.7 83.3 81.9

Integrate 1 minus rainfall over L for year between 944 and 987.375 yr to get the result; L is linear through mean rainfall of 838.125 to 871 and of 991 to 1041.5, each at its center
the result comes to 3.4 yr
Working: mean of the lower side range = 65.8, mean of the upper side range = 75.2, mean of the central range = 66.6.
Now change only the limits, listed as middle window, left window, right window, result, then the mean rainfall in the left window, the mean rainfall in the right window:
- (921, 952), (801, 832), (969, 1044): 9.32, 71.1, 73.7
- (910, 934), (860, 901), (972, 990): 9.92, 68.1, 69.6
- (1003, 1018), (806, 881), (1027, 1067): 0.91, 69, 80.4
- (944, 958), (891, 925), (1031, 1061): -0.77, 51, 81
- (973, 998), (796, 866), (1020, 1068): 1.85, 67.9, 79.5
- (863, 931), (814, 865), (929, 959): 5.83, 68.7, 57.8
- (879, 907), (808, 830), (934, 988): 0.96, 73.4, 64.4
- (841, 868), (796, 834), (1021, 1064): 2.35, 69.7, 79.3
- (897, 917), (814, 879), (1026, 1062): 5.67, 68.7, 80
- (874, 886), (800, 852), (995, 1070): 0.17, 69.6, 77.6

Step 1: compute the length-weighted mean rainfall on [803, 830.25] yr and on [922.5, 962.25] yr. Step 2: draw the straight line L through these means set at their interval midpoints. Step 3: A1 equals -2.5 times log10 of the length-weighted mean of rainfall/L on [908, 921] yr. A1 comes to 0.41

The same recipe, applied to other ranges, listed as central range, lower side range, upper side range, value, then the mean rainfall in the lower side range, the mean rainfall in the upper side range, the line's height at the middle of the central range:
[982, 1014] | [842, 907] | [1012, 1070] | 0.04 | 66.3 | 78.9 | 75.7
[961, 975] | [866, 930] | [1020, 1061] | 0.02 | 57.5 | 79.1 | 68.1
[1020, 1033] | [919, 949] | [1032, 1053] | 0.04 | 48.4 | 81.2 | 76.4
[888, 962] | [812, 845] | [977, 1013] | 0.30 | 71.8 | 72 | 71.9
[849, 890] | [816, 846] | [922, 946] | -0.08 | 71.2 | 48.4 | 62.7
